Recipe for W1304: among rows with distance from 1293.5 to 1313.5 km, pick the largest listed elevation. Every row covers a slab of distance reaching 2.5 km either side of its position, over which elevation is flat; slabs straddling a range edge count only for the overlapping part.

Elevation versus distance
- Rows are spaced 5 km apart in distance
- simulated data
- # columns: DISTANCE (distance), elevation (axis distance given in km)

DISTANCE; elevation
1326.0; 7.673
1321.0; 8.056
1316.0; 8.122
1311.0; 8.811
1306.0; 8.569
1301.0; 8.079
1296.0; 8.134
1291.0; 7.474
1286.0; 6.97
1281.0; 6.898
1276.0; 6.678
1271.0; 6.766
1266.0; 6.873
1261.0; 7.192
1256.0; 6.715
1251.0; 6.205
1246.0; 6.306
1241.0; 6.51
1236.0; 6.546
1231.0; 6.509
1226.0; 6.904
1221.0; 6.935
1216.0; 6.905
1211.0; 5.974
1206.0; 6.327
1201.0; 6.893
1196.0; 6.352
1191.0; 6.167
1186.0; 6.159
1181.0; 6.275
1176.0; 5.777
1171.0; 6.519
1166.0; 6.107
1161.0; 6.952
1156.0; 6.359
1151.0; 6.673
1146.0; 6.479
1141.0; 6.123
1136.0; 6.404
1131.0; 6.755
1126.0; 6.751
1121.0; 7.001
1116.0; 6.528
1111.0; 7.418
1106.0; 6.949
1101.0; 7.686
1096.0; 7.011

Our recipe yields 8.811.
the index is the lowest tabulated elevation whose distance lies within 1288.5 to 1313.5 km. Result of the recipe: 7.474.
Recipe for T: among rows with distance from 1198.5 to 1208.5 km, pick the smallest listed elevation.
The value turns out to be 6.327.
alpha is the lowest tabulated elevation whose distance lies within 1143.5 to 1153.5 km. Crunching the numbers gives 6.479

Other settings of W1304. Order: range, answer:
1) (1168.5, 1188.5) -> 6.519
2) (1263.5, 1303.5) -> 8.134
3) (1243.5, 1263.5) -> 7.192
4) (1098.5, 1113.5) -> 7.686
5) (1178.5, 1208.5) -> 6.893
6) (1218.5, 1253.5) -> 6.935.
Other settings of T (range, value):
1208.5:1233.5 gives 5.974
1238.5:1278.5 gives 6.205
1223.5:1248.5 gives 6.306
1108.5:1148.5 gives 6.123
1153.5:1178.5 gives 5.777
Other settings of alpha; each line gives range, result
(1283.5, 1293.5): 6.97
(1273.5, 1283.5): 6.678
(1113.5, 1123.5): 6.528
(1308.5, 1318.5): 8.122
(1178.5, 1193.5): 6.159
